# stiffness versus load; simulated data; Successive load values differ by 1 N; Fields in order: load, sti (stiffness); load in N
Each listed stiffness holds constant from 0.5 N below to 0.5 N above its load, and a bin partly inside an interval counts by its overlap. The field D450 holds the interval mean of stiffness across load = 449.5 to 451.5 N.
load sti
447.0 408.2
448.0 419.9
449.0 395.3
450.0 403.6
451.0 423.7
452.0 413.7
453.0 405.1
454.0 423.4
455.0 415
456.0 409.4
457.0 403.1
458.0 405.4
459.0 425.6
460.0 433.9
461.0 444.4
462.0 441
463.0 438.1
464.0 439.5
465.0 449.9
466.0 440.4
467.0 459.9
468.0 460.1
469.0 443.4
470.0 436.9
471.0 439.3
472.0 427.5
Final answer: 414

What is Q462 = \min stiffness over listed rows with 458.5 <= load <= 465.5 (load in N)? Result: 425.6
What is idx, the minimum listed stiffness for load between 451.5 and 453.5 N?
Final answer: 405.1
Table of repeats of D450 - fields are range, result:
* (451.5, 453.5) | 409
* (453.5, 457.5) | 413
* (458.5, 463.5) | 437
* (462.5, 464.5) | 439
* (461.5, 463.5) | 440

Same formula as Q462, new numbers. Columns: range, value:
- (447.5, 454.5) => 395.3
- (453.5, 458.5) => 403.1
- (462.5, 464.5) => 438.1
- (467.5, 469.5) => 443.4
